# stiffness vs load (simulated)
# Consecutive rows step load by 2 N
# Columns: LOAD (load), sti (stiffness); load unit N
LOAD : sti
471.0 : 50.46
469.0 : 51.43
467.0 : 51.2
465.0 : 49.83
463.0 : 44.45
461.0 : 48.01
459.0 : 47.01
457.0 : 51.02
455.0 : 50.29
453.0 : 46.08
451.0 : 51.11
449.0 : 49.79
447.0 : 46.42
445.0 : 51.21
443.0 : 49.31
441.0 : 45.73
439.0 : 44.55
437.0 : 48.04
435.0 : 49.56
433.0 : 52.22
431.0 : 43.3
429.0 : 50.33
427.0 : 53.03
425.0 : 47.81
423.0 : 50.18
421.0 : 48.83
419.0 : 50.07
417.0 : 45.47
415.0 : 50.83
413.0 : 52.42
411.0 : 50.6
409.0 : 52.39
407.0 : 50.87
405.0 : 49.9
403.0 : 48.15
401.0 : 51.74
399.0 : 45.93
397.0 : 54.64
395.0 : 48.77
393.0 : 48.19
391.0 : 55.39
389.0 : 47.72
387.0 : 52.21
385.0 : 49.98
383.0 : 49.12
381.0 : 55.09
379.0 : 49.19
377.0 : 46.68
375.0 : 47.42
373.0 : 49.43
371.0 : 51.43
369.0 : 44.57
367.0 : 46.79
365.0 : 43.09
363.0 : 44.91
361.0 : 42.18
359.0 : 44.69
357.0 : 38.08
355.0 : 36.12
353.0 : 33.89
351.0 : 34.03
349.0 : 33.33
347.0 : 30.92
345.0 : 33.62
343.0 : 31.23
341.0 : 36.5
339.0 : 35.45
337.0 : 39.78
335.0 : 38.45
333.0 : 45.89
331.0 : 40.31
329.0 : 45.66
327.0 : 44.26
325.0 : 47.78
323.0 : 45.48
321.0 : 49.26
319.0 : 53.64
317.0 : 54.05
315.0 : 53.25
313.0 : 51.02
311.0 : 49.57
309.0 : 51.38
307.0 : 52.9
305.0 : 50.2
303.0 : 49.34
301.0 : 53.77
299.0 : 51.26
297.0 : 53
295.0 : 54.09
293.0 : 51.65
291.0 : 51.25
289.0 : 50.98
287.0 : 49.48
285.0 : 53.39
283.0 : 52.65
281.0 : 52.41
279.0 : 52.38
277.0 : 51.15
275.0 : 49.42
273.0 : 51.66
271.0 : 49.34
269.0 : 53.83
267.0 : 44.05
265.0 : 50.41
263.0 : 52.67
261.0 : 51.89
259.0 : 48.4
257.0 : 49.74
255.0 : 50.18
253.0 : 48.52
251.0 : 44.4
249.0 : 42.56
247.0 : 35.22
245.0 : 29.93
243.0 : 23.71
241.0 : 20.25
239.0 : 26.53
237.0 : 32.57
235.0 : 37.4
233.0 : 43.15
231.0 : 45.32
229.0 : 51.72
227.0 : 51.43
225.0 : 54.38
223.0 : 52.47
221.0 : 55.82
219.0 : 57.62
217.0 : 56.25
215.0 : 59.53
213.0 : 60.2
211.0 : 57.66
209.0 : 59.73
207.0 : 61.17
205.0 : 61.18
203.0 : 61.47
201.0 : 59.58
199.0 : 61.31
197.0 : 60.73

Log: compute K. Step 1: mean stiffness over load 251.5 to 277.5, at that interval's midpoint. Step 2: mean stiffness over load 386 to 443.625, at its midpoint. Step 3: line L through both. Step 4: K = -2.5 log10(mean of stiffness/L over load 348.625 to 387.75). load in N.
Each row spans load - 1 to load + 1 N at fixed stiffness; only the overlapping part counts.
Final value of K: 0.11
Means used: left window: 50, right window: 49.6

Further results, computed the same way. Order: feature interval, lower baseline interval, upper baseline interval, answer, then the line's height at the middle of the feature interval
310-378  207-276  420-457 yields 0.12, 48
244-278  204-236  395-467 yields 0.13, 53.1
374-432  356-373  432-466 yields -0.08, 46.5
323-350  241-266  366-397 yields 0.21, 47.3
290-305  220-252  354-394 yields -0.19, 43.4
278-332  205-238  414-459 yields 0.01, 51.1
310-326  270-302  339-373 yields -0.10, 46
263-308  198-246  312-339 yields -0.08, 47.5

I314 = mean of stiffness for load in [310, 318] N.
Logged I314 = 52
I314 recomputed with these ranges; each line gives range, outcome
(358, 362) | 43.4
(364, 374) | 47.1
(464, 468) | 50.5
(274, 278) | 50.3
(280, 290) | 51.8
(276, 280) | 51.8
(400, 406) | 49.9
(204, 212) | 59.9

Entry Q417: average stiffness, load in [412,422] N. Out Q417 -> 49.5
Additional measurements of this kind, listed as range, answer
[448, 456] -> 49.3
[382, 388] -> 50.4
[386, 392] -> 51.8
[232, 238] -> 37.7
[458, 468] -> 48.1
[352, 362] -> 39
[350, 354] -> 34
